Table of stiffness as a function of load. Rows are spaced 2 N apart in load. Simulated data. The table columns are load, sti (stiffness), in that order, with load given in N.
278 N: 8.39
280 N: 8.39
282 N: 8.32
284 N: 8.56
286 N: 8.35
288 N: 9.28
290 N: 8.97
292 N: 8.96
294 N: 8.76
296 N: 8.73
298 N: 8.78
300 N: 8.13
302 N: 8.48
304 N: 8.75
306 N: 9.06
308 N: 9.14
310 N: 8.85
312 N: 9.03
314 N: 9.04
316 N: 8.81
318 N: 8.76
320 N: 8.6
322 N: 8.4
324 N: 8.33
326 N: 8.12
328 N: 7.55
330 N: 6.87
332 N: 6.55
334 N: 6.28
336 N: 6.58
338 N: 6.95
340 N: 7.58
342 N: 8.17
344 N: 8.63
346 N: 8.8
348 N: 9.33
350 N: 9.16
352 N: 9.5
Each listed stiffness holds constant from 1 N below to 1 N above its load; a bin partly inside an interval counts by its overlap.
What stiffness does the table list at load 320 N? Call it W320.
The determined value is 8.6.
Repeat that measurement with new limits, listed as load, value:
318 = 8.76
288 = 9.28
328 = 7.55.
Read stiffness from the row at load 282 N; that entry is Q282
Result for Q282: 8.32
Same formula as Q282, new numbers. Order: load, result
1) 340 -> 7.58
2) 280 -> 8.39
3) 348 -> 9.33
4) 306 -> 9.06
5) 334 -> 6.28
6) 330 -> 6.87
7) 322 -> 8.4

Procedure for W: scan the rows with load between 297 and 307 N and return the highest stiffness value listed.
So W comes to 9.06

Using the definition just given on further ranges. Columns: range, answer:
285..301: 9.28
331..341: 7.58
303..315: 9.14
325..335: 8.12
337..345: 8.63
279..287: 8.56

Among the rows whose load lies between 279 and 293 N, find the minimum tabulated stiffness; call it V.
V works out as 8.32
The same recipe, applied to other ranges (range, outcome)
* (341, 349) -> 8.17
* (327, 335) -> 6.28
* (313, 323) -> 8.4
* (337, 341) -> 6.95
